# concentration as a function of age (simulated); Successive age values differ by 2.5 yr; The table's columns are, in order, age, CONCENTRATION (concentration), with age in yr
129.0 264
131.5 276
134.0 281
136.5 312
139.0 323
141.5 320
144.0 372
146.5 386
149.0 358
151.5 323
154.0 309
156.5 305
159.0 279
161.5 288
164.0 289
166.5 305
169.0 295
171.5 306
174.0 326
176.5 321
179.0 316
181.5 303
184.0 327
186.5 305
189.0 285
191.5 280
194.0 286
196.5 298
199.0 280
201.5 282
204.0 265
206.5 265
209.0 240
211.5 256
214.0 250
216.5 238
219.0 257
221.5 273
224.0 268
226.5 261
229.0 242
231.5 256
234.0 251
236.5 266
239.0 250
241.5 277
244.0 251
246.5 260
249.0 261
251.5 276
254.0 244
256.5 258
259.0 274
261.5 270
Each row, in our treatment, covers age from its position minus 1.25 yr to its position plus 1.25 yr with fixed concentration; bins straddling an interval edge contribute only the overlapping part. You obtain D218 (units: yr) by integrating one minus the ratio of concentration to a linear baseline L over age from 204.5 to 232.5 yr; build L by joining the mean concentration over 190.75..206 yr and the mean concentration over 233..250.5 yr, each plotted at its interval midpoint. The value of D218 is 1.6 yr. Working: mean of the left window 281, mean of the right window 260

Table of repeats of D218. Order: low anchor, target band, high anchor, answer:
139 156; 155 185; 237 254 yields 1.6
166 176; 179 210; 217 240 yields 0.2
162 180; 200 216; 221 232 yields 1.0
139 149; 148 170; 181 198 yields 2.0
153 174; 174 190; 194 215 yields -1.5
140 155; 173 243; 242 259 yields 4.7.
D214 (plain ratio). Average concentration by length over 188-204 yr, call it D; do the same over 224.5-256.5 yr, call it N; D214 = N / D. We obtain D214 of 0.91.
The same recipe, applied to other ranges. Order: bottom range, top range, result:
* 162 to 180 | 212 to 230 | 0.83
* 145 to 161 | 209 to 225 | 0.78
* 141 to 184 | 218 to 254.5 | 0.82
